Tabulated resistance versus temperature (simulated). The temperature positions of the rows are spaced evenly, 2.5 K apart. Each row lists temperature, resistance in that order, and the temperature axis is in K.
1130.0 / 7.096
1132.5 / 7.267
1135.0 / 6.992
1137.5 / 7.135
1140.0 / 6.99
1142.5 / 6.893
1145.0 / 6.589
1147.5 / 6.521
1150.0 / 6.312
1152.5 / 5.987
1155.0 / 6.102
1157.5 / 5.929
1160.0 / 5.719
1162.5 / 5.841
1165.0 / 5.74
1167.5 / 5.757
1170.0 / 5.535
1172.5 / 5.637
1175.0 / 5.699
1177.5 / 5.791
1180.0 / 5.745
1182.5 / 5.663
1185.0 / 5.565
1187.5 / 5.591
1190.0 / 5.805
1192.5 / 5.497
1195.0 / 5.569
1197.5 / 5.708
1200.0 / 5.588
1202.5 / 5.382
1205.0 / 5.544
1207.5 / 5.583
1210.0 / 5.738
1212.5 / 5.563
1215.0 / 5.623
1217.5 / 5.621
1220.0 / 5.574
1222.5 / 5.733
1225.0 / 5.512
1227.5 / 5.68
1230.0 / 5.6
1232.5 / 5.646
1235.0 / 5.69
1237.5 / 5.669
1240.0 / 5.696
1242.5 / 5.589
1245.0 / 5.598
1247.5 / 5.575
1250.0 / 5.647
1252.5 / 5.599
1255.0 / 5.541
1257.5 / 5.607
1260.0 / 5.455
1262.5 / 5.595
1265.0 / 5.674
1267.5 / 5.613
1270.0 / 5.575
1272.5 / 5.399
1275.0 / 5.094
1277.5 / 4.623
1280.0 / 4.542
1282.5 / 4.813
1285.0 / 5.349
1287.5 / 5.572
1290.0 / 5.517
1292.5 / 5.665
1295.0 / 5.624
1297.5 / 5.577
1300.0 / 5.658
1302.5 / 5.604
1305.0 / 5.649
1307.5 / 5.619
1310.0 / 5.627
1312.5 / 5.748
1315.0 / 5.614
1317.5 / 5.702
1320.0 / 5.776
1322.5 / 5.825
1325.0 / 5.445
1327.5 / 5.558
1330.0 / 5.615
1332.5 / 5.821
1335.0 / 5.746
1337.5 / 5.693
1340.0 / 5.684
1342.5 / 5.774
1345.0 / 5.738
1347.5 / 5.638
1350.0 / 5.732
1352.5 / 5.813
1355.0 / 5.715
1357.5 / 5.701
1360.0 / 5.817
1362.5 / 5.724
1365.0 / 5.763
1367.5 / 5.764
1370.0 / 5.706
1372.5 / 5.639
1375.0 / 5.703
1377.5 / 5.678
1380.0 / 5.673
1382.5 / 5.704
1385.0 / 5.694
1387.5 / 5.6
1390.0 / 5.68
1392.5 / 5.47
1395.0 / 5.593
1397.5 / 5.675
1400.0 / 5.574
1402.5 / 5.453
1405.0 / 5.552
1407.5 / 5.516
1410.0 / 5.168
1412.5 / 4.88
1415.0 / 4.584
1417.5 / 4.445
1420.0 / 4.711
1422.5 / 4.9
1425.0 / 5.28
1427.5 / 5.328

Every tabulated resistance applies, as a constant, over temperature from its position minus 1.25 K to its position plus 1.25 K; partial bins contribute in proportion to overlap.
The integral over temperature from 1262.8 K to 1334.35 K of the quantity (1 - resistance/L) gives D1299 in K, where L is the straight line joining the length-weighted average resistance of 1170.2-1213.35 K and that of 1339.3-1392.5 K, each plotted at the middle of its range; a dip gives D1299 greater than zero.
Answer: 2.2 K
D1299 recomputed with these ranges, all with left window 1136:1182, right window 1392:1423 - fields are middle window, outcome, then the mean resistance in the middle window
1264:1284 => 1.8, 5.16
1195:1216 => 1.2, 5.59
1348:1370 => -1.5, 5.75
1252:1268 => 0.4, 5.58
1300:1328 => -0.6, 5.65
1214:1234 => 0.8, 5.62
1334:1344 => -0.5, 5.72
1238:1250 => 0.4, 5.62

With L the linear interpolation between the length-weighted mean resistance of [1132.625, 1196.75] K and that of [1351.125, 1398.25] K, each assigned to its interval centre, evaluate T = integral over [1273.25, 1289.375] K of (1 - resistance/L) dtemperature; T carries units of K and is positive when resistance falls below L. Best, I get 2.25 K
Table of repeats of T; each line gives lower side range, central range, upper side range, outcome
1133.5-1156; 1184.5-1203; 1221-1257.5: 1.5 K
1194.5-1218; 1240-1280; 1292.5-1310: 1.1 K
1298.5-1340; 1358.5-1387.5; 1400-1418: -1.9 K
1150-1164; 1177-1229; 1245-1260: 1.4 K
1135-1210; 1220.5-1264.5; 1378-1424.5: 1.0 K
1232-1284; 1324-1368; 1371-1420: -2.3 K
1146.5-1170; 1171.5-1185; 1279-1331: 0.5 K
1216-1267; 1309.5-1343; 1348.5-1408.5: -0.2 K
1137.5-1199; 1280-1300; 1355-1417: 1.1 K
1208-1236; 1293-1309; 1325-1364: 0.2 K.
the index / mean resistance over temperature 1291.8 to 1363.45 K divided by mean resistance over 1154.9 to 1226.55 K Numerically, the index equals 1.00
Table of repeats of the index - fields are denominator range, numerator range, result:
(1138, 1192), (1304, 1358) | 0.95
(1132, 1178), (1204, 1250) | 0.90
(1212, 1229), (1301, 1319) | 1.01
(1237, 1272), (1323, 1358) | 1.02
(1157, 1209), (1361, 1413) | 0.99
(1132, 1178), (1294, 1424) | 0.89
